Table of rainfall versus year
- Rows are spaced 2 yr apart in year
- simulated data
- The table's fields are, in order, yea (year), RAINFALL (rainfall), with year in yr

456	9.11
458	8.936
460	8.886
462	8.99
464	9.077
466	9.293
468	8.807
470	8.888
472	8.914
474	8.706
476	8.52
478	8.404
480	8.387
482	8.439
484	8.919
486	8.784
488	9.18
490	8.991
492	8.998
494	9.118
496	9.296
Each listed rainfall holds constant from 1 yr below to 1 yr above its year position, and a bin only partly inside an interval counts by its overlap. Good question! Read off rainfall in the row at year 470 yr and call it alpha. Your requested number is 8.888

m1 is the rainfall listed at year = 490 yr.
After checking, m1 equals 8.991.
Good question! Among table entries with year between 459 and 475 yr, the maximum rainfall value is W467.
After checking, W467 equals 9.293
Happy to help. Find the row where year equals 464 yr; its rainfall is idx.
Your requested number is 9.077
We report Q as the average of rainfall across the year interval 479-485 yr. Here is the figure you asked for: 8.58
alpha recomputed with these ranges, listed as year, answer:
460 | 8.886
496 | 9.296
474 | 8.706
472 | 8.914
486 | 8.784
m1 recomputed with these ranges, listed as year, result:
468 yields 8.807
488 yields 9.18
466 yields 9.293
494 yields 9.118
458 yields 8.936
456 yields 9.11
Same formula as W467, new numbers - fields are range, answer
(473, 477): 8.706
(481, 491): 9.18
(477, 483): 8.439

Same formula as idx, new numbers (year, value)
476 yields 8.52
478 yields 8.404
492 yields 8.998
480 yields 8.387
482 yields 8.439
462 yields 8.99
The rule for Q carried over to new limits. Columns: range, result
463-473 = 9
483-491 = 8.97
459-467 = 9.06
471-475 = 8.81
